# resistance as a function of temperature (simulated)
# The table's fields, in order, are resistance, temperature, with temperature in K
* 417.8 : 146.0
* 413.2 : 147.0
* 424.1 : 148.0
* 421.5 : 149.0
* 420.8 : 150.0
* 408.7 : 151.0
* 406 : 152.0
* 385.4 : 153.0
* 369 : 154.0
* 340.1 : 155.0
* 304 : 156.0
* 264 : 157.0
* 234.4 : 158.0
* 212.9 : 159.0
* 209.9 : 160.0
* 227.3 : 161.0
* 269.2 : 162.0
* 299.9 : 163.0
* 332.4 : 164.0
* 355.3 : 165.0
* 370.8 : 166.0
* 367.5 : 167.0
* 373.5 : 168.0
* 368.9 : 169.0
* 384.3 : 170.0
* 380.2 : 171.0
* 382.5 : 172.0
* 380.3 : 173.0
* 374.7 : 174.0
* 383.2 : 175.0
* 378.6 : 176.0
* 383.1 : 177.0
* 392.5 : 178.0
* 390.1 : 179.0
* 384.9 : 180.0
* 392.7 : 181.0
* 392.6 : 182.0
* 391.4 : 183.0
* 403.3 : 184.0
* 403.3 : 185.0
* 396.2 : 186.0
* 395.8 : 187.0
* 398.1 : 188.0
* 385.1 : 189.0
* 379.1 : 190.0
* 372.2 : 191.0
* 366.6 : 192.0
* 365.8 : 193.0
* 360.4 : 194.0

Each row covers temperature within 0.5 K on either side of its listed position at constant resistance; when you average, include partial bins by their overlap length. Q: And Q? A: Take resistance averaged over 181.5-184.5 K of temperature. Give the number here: 396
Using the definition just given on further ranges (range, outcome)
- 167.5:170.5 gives 376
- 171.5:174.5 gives 379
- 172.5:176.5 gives 379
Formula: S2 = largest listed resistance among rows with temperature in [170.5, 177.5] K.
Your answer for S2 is 383.2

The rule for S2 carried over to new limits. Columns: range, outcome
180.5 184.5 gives 403.3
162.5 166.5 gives 370.8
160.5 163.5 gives 299.9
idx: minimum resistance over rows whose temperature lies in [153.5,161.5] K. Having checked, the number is 209.9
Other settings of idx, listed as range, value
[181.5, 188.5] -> 391.4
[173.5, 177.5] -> 374.7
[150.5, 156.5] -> 304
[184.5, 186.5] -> 396.2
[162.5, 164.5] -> 299.9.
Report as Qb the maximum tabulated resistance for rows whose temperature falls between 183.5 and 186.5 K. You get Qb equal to 403.3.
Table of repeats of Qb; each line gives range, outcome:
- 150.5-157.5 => 408.7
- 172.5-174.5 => 380.3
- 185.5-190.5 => 398.1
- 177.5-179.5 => 392.5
